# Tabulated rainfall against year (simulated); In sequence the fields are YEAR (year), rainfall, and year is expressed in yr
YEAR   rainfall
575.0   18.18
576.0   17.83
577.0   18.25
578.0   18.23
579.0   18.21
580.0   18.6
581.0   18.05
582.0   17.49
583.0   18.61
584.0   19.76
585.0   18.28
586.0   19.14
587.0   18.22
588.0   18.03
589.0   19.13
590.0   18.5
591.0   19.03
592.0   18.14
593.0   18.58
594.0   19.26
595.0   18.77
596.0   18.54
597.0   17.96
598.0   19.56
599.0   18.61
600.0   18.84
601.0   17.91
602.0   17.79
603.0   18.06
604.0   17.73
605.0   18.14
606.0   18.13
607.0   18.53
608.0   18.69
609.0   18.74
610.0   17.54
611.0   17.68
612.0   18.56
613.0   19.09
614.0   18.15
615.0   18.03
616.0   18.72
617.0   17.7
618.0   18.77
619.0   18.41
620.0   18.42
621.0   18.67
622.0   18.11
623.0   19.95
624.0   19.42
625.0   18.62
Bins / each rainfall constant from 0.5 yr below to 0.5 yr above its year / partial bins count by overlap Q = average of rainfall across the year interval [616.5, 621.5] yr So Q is 18.4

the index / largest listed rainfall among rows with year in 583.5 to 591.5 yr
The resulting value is 19.76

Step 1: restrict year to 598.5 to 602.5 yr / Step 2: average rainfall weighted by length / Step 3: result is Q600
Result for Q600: 18.3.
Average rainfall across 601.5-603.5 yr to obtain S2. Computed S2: 17.9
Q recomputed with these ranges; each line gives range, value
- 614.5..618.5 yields 18.3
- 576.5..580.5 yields 18.3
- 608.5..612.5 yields 18.1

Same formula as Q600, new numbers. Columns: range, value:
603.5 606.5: 18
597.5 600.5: 19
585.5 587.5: 18.7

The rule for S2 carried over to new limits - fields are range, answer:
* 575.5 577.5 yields 18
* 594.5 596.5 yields 18.7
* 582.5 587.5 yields 18.8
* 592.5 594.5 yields 18.9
